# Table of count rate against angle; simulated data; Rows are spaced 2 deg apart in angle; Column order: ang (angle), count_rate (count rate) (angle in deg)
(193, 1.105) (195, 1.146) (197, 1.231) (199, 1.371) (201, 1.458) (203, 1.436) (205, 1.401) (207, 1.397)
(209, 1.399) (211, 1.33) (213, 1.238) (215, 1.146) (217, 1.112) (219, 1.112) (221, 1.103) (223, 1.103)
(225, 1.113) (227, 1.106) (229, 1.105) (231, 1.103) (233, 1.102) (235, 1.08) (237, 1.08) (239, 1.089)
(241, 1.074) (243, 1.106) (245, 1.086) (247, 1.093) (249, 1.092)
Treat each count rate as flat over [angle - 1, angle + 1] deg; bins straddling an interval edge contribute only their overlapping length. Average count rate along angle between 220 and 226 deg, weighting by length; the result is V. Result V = 1.11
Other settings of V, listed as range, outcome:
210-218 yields 1.21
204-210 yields 1.4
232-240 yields 1.09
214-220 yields 1.12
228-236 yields 1.1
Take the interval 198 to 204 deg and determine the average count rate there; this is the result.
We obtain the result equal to 1.42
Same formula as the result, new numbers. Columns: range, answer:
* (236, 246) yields 1.09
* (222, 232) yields 1.11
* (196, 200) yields 1.3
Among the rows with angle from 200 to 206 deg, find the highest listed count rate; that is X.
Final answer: 1.458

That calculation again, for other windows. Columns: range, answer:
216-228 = 1.113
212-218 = 1.238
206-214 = 1.399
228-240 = 1.105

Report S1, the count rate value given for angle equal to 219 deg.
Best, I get 1.112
